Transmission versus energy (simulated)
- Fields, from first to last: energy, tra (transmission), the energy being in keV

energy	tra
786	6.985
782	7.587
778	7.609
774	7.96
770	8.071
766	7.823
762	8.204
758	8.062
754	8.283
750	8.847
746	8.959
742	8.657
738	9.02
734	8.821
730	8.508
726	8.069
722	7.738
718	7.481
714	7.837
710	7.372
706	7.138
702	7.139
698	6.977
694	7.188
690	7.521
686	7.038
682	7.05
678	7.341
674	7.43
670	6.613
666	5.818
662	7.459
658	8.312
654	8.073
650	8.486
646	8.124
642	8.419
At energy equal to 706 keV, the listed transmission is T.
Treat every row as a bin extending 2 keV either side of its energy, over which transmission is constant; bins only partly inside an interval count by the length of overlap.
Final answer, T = 7.138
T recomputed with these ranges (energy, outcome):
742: 8.657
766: 7.823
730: 8.508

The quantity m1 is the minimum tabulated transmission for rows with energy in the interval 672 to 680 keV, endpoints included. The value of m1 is 7.341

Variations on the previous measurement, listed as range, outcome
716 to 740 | 7.481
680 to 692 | 7.038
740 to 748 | 8.657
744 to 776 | 7.823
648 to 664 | 7.459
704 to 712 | 7.138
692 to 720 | 6.977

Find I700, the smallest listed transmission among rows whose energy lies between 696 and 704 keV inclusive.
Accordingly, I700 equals 6.977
